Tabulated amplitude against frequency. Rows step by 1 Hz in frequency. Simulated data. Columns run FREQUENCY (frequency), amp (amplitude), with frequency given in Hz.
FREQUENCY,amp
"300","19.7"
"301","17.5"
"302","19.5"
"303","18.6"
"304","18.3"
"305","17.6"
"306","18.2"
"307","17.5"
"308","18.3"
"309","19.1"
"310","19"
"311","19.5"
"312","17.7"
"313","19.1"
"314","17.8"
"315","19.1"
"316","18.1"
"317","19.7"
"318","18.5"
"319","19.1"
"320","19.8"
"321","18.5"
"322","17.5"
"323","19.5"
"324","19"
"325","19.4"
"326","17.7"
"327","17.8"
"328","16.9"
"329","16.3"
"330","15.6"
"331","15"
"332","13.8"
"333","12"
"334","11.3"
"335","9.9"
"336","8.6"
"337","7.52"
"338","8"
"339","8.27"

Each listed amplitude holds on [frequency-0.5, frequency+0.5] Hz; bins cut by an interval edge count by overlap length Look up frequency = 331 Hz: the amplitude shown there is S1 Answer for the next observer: 15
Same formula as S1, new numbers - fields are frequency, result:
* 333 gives 12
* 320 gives 19.8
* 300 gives 19.7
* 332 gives 13.8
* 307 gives 17.5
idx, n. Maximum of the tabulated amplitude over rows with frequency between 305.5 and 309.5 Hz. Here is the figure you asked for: 19.1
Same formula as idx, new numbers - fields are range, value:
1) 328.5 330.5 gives 16.3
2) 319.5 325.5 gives 19.8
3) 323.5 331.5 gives 19.4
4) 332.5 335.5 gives 12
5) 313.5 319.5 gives 19.7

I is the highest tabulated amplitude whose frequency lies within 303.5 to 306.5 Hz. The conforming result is 18.3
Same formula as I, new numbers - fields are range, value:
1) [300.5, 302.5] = 19.5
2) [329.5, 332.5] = 15.6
